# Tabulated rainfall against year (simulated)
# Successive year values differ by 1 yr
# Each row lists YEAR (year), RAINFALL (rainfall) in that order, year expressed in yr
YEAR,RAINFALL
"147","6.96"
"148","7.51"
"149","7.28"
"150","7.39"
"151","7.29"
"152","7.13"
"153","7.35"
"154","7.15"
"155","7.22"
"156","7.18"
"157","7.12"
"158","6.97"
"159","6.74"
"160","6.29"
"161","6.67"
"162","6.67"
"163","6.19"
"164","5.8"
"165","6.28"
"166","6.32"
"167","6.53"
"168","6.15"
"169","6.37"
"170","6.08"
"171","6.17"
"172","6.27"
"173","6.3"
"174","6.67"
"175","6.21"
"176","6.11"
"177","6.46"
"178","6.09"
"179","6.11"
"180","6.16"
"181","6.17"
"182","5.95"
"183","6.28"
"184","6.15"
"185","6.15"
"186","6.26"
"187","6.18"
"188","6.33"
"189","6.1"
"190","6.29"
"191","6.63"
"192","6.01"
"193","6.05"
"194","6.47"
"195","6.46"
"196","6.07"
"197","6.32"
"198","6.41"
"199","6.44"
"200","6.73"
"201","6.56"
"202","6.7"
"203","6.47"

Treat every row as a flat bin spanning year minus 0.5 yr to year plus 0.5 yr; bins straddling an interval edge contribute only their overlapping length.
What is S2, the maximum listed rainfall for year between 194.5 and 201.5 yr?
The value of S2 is 6.73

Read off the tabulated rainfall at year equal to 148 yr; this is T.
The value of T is 7.51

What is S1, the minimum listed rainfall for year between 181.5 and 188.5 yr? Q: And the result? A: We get 5.95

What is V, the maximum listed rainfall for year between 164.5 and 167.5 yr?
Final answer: 6.53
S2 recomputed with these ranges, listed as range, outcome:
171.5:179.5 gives 6.67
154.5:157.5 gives 7.22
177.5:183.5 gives 6.28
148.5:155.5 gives 7.39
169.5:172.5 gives 6.27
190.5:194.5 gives 6.63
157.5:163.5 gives 6.97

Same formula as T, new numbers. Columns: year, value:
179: 6.11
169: 6.37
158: 6.97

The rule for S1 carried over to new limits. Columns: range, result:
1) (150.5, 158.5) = 6.97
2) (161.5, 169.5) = 5.8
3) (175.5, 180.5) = 6.09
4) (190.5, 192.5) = 6.01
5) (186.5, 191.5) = 6.1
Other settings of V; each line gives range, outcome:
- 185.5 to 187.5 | 6.26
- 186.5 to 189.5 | 6.33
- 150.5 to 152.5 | 7.29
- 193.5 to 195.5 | 6.47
